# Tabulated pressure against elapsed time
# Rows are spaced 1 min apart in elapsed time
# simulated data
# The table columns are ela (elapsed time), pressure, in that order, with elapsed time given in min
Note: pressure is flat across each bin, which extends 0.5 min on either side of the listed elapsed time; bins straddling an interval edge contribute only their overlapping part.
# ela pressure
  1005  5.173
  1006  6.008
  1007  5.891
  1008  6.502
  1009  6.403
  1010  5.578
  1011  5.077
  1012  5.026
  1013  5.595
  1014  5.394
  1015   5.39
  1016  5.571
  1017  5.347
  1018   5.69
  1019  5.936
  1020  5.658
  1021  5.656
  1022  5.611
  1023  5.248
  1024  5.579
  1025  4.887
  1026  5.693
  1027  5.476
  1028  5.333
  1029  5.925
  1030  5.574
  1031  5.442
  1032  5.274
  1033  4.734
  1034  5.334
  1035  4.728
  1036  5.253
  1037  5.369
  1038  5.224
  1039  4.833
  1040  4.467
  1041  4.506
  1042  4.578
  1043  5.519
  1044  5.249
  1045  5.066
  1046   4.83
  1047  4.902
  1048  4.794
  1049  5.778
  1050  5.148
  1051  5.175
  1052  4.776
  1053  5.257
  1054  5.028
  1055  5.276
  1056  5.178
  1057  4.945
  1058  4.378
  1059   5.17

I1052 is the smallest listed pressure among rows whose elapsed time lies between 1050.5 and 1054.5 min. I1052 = 4.776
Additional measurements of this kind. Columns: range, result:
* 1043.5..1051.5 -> 4.794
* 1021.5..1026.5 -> 4.887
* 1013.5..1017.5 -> 5.347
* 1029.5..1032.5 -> 5.274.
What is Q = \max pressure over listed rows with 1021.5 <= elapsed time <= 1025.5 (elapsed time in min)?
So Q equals 5.611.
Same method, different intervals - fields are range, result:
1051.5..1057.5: 5.276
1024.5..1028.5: 5.693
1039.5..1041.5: 4.506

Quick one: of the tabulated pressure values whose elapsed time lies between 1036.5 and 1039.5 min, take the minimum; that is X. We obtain 4.833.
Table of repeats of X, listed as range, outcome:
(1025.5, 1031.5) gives 5.333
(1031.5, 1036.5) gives 4.728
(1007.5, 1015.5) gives 5.026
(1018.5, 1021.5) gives 5.656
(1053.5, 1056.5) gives 5.028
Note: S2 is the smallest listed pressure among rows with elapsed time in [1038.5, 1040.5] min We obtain 4.467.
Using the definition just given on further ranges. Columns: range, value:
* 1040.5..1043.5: 4.506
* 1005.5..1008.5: 5.891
